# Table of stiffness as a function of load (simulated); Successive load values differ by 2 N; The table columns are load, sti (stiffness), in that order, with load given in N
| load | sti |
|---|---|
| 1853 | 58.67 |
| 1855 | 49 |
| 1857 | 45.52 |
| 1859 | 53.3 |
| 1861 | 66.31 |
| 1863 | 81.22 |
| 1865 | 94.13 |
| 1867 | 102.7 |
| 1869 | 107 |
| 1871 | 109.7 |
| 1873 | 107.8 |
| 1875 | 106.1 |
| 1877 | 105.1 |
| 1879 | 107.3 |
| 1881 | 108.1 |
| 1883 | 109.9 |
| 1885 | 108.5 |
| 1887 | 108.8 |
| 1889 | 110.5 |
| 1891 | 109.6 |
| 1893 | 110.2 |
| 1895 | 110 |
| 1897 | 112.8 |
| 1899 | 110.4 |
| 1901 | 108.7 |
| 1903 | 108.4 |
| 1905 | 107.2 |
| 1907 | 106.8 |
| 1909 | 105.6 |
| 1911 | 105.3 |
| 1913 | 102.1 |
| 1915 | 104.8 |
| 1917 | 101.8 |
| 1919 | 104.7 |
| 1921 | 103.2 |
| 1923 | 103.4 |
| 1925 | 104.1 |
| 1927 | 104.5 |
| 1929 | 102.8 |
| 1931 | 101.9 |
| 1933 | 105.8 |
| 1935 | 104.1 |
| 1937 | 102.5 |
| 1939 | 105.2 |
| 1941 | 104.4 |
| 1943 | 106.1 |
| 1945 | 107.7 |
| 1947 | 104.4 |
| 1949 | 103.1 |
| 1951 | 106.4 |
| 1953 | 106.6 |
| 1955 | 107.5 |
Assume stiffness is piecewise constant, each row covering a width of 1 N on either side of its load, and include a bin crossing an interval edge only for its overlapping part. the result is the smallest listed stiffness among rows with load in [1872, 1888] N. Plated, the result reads 105.1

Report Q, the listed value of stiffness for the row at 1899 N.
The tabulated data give 110.4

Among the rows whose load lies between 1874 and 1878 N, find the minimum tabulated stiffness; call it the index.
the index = 105.1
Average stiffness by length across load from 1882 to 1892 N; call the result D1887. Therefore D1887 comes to 109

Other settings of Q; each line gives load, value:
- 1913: 102.1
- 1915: 104.8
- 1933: 105.8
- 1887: 108.8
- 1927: 104.5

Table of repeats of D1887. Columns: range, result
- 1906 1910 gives 106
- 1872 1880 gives 107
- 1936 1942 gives 104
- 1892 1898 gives 111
